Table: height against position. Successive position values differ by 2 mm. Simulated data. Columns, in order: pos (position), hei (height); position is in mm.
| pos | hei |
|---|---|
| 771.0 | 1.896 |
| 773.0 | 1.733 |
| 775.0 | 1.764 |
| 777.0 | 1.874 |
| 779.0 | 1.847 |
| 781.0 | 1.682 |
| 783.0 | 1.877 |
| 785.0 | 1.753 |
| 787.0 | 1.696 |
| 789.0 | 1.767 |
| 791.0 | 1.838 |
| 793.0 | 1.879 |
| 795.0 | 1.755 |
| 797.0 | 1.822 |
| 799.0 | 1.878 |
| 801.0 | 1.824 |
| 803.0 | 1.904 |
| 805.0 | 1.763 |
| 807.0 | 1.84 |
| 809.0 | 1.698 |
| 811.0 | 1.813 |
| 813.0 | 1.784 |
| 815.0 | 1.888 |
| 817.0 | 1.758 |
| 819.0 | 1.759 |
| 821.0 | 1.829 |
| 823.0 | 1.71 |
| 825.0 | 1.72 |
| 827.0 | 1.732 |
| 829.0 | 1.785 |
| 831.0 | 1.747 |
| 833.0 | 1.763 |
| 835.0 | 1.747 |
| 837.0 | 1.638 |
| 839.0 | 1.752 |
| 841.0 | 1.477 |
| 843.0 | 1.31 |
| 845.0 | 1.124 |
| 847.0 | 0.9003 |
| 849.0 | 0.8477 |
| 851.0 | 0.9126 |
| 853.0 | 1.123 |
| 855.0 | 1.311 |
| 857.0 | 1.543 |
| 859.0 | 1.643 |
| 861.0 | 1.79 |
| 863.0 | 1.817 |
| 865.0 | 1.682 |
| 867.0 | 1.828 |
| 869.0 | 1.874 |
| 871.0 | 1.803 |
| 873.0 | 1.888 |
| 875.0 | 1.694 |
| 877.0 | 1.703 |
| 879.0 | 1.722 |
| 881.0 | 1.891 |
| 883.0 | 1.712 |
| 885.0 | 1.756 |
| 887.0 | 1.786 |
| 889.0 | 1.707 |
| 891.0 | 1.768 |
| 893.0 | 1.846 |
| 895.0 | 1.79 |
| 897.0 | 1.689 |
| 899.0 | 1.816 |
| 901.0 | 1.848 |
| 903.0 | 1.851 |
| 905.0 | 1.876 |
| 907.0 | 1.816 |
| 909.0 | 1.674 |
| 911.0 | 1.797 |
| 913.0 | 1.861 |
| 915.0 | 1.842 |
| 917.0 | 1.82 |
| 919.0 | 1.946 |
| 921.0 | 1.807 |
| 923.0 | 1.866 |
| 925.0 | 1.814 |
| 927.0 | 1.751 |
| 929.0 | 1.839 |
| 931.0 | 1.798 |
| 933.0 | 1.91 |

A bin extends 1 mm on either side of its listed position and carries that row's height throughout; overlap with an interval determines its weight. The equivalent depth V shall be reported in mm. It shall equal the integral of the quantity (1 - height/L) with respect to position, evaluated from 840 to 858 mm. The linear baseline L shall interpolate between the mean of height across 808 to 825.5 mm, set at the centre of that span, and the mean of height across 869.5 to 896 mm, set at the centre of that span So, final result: 6.1 mm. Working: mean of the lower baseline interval 1.77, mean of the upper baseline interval 1.78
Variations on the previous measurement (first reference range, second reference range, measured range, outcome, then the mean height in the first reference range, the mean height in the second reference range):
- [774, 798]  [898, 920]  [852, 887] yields 2.40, 1.8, 1.83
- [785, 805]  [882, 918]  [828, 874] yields 6.80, 1.81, 1.79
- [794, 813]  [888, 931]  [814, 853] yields 5.89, 1.81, 1.81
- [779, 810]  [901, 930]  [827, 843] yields 1.15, 1.8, 1.83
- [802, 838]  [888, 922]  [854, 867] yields 1.04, 1.77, 1.81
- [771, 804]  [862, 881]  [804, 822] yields 0.09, 1.81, 1.78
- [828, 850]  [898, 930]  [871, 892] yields -1.22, 1.46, 1.83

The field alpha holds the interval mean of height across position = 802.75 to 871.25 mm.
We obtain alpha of 1.61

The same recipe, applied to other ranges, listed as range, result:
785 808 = 1.81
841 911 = 1.63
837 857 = 1.23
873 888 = 1.76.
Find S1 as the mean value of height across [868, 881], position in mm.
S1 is 1.79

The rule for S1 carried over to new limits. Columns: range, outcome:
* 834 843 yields 1.62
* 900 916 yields 1.82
